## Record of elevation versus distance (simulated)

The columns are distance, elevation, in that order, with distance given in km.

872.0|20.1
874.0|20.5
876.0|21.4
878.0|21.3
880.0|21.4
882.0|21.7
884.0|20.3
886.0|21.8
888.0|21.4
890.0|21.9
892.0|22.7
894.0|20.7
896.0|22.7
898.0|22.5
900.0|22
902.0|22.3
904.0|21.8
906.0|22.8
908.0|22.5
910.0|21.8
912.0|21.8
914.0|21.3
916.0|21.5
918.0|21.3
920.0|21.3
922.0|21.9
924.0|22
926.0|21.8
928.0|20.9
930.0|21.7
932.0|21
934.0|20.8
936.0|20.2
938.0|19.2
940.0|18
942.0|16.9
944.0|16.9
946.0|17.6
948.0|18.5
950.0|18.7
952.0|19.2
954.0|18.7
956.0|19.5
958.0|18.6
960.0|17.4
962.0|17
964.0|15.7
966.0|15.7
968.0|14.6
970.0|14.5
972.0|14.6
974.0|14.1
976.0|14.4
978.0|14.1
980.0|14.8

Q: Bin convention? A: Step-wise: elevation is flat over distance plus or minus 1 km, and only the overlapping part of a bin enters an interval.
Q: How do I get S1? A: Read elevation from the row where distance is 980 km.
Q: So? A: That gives 14.8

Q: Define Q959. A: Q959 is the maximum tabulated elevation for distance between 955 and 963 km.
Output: 19.5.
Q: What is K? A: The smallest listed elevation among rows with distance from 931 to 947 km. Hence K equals 16.9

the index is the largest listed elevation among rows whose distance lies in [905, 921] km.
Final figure 22.8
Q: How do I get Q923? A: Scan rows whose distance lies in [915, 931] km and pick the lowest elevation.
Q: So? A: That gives 20.9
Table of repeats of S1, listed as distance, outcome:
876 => 21.4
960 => 17.4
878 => 21.3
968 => 14.6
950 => 18.7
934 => 20.8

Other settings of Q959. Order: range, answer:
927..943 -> 21.7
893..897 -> 22.7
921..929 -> 22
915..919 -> 21.5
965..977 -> 15.7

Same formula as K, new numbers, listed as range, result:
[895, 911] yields 21.8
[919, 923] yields 21.3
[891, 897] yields 20.7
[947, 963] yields 17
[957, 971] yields 14.5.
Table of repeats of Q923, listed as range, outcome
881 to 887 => 20.3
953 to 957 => 18.7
